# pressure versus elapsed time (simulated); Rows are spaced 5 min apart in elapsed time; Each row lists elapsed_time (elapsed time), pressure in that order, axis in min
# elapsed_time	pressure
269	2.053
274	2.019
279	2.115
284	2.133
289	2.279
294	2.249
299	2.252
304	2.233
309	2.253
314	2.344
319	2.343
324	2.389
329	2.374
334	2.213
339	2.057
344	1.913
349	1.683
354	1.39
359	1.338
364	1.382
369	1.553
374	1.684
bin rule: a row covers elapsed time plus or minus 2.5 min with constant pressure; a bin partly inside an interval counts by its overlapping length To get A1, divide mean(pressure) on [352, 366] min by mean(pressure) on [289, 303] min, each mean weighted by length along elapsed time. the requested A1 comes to 0.6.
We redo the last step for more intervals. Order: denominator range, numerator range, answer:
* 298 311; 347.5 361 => 0.65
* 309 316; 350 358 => 0.62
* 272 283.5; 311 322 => 1.13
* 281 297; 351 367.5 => 0.63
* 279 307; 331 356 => 0.84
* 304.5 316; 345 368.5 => 0.65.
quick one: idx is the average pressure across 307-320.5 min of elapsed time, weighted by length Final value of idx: 2.31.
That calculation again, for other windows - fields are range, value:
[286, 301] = 2.26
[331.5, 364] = 1.74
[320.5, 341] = 2.27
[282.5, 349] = 2.21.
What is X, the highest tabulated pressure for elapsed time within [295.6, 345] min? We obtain 2.389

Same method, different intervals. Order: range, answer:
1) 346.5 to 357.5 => 1.683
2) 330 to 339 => 2.213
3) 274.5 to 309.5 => 2.279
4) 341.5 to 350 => 1.913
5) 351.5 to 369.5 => 1.553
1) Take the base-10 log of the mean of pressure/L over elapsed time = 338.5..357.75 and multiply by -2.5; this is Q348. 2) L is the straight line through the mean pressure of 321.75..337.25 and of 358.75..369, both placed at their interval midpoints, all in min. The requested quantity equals 0.08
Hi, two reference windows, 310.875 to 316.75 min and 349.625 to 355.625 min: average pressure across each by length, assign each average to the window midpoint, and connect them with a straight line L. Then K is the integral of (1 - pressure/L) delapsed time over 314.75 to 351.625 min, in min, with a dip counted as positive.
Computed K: -4.62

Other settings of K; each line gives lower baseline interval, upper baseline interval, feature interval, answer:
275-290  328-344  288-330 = -2.91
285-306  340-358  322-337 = -3.48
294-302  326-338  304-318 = -0.22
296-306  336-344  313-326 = -1.34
